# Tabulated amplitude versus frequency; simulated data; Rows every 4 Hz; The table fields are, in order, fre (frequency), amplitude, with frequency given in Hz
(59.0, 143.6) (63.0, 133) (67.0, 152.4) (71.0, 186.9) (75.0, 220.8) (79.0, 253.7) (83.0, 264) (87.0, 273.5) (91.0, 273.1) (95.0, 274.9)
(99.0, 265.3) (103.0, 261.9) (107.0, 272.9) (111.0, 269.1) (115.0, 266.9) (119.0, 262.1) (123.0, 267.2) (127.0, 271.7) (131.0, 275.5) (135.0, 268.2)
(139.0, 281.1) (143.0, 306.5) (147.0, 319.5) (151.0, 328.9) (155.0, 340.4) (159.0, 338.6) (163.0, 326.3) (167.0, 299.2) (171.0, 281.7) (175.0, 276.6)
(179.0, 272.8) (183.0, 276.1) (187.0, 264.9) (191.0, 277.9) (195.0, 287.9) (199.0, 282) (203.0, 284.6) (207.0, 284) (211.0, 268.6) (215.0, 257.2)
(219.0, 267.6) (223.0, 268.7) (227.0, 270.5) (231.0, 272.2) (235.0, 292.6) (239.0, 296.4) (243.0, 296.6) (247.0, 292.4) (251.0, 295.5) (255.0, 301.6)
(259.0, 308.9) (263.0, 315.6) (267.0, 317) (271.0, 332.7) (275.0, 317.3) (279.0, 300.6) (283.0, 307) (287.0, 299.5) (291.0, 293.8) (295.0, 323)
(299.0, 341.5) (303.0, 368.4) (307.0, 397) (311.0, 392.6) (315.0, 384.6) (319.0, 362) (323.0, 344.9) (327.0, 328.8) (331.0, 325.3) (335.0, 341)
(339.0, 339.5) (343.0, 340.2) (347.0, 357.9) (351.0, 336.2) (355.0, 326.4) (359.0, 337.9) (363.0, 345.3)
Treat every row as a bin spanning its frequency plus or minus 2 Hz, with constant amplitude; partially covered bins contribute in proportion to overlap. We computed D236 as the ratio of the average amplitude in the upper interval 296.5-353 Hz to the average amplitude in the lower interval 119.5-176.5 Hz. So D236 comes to 1.19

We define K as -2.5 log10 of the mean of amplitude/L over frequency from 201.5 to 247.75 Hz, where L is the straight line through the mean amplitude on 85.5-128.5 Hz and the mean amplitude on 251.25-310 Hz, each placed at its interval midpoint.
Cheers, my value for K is 0.10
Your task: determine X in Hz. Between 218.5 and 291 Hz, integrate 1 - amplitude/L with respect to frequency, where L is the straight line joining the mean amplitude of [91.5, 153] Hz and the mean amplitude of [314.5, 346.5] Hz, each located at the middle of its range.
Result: 5.21 Hz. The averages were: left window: 279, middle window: 298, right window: 345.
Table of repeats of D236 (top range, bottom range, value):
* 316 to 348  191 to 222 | 1.24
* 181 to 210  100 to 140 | 1.04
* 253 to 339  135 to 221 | 1.15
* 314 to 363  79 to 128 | 1.28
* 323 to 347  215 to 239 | 1.23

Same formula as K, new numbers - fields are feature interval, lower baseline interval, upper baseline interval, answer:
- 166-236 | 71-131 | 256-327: 0.089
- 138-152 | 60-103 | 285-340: -0.184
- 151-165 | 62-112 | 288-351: -0.220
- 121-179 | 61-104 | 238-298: -0.150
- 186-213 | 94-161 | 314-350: 0.105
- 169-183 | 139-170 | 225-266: 0.133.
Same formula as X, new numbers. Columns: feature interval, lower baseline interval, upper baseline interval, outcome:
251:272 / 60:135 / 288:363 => 0.4 Hz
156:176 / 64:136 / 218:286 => -2.6 Hz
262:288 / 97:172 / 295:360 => 1.6 Hz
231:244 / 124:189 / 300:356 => 1.3 Hz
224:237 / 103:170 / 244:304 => 1.2 Hz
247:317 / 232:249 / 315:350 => -2.5 Hz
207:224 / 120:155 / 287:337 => 2.7 Hz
